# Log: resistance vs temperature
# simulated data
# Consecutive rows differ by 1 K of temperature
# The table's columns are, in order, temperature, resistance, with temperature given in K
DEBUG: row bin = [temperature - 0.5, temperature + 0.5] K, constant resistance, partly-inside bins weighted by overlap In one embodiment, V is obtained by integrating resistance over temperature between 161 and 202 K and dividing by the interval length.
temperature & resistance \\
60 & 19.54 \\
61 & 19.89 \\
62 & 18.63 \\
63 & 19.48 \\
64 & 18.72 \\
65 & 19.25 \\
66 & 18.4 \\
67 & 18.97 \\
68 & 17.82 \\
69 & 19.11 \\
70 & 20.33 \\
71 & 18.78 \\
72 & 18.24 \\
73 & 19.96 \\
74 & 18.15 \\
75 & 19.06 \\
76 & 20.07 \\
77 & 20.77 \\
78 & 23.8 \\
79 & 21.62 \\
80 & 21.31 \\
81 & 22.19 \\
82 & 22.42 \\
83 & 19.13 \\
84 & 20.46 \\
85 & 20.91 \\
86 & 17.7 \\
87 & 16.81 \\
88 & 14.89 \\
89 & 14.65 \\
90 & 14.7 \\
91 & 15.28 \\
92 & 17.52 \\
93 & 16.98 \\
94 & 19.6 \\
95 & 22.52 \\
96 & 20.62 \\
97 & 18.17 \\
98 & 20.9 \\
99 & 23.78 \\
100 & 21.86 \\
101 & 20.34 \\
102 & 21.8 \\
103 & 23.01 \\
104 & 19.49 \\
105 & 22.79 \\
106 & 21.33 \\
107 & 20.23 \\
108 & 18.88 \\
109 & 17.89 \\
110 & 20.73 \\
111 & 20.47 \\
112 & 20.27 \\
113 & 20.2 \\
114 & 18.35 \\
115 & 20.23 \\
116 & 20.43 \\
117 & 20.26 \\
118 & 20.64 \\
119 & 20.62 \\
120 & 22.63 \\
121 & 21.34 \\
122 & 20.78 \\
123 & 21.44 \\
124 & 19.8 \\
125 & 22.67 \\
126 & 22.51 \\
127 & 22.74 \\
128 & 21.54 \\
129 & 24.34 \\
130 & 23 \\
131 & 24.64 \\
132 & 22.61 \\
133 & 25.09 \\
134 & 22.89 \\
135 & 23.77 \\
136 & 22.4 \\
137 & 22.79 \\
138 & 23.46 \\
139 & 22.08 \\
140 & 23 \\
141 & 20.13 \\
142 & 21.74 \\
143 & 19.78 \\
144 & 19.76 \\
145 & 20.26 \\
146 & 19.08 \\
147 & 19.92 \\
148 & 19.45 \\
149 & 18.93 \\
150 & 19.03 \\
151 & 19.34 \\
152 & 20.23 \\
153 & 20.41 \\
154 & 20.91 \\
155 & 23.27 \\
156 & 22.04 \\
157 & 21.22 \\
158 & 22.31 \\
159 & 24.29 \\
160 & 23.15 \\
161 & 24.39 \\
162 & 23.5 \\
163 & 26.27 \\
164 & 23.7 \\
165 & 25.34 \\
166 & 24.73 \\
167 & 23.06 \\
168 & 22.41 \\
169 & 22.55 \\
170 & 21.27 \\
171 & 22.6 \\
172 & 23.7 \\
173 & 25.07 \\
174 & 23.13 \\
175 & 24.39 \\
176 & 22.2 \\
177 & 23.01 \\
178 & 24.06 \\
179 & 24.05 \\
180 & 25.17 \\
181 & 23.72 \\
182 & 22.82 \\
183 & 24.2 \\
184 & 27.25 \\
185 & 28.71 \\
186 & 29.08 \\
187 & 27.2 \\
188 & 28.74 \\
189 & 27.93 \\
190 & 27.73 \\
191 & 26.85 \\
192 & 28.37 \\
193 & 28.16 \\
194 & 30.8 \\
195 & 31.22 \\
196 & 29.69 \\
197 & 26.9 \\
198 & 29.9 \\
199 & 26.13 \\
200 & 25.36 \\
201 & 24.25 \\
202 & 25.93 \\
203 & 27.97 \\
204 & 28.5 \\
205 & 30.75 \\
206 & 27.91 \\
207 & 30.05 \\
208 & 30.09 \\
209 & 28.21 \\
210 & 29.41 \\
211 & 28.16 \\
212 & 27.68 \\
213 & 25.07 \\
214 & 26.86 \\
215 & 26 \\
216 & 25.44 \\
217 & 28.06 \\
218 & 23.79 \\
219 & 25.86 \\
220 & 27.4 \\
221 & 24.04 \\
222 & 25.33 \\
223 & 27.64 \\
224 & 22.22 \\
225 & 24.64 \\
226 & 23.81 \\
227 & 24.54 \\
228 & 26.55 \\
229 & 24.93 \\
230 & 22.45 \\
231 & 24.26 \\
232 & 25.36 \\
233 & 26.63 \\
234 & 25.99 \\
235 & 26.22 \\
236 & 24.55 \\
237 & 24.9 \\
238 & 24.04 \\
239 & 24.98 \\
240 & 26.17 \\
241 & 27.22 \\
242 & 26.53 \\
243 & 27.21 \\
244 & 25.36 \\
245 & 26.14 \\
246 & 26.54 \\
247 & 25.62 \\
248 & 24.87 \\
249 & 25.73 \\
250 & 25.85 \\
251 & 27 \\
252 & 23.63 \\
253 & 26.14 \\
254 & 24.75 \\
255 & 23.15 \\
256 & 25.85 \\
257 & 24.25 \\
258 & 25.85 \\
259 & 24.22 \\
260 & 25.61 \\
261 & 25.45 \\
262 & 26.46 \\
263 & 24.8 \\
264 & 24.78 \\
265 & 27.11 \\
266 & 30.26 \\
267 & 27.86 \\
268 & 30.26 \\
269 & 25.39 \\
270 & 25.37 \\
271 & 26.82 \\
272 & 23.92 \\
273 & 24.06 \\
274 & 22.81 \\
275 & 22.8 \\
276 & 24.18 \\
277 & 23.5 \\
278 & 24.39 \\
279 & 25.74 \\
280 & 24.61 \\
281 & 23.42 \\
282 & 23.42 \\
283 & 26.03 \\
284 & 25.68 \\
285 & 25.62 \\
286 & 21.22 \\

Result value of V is 25.6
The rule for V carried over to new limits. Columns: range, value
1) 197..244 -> 26.3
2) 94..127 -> 20.9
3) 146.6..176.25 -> 22.4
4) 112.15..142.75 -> 21.9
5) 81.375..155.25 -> 20.6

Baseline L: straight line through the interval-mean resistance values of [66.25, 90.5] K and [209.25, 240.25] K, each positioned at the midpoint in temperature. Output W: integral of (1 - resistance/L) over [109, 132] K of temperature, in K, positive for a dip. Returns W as -0.2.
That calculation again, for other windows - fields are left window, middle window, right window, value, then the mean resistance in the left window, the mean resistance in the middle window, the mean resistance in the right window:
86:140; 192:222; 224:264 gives -4.5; 20.7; 27.5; 25.3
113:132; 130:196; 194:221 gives 2.1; 21.5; 23.7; 27.6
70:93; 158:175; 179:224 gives 0.8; 19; 23.7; 27.2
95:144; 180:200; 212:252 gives -2.9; 21.5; 27.5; 25.5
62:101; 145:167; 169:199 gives 2.1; 19.3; 22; 26.1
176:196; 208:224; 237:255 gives -0.2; 26.8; 26.6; 25.7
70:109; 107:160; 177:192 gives 3.3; 19.7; 21.3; 26.2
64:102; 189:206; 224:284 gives -3.4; 19.4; 28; 25.3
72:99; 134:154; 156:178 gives 1.2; 19.3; 20.9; 23.4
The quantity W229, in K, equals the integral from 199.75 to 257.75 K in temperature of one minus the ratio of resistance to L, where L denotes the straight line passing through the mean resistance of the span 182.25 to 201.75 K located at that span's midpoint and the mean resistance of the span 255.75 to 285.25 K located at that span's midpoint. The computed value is 1.3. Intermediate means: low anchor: 27.7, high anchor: 25.3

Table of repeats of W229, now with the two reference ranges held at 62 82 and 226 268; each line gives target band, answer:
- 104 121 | 0.6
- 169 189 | -1.2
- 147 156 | 0.9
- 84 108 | 1.4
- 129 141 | -0.7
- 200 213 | -2.0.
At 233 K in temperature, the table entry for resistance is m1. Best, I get 26.63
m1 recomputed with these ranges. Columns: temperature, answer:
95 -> 22.52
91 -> 15.28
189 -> 27.93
